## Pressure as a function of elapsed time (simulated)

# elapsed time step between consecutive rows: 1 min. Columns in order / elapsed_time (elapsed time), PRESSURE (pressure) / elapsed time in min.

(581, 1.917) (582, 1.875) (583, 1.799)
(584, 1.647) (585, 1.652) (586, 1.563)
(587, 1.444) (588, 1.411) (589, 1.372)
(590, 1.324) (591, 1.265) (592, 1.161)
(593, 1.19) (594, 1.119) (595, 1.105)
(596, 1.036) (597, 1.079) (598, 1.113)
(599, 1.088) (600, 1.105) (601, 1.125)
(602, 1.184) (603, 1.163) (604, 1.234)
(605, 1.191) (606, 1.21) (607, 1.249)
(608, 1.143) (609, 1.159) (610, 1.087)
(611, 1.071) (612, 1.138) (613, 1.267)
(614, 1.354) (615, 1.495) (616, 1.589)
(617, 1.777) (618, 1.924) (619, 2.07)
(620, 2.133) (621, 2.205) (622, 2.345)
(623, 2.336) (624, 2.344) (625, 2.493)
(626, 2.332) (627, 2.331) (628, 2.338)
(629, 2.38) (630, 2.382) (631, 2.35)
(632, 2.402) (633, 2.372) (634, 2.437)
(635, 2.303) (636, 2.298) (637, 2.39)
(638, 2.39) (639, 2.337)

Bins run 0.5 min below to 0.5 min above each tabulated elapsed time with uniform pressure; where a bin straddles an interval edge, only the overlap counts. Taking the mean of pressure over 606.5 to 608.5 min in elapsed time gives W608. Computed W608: 1.2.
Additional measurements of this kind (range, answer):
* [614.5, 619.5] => 1.77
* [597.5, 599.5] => 1.1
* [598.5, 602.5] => 1.13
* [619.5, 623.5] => 2.25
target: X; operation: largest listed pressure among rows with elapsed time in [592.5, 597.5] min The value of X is 1.19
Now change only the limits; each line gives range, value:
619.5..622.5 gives 2.345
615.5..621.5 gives 2.205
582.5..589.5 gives 1.799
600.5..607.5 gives 1.249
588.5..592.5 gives 1.372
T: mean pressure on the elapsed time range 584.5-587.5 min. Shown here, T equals 1.55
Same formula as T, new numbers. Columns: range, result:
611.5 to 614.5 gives 1.25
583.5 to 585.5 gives 1.65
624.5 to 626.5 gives 2.41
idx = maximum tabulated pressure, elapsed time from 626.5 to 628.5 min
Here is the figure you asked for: 2.338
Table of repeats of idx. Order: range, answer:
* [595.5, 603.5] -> 1.184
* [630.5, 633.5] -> 2.402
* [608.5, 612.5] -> 1.159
